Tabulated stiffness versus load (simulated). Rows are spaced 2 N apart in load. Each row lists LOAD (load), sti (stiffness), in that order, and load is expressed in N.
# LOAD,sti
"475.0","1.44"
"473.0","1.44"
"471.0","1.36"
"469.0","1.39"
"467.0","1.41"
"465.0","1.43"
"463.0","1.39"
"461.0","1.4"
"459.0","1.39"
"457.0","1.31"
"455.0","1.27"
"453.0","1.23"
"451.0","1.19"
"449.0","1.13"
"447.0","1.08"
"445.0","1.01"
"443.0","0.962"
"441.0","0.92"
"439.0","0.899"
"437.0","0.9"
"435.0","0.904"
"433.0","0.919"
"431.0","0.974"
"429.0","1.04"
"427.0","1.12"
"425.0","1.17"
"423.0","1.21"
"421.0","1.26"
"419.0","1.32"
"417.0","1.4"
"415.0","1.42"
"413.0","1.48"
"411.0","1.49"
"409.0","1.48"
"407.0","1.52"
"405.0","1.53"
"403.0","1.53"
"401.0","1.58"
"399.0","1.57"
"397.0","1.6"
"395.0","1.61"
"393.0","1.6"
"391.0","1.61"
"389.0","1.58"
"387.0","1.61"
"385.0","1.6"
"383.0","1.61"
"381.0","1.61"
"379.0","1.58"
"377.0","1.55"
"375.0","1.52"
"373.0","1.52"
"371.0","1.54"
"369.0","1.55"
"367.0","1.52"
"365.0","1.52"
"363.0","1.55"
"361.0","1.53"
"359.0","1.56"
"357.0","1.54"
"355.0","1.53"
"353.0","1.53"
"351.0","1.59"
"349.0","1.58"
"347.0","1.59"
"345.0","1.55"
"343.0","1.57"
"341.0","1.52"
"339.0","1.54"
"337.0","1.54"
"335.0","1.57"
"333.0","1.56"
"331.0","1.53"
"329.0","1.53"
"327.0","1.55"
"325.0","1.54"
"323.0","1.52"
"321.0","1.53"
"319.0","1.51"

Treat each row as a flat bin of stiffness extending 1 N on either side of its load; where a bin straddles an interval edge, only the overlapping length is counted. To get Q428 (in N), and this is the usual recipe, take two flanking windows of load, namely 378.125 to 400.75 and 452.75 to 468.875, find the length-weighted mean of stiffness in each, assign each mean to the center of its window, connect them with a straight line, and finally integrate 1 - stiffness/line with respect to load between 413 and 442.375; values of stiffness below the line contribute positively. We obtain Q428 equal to 7.2 N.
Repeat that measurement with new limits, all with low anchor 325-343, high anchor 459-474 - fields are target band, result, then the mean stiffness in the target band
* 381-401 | -1.56 N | 1.6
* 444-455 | 2.16 N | 1.14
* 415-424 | 0.88 N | 1.31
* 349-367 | -0.31 N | 1.54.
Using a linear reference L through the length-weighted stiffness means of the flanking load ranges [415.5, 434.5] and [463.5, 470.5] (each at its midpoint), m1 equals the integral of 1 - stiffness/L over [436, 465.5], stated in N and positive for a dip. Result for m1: 3.4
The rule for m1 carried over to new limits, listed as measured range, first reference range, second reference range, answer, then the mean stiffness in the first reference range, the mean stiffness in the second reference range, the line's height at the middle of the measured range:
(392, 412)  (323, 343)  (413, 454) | -4.87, 1.54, 1.11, 1.25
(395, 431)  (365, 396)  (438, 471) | 0.80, 1.57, 1.22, 1.42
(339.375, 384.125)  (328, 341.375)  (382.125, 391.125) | 0.58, 1.54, 1.6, 1.57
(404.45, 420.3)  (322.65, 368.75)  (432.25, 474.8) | -1.44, 1.55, 1.19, 1.33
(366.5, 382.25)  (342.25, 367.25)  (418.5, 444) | -1.46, 1.55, 1.04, 1.42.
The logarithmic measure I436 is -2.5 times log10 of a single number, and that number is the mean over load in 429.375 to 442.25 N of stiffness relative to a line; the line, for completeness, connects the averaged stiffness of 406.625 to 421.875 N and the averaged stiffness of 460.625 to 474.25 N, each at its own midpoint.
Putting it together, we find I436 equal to 0.46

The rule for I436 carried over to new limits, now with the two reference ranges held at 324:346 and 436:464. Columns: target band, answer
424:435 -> 0.18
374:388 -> -0.14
